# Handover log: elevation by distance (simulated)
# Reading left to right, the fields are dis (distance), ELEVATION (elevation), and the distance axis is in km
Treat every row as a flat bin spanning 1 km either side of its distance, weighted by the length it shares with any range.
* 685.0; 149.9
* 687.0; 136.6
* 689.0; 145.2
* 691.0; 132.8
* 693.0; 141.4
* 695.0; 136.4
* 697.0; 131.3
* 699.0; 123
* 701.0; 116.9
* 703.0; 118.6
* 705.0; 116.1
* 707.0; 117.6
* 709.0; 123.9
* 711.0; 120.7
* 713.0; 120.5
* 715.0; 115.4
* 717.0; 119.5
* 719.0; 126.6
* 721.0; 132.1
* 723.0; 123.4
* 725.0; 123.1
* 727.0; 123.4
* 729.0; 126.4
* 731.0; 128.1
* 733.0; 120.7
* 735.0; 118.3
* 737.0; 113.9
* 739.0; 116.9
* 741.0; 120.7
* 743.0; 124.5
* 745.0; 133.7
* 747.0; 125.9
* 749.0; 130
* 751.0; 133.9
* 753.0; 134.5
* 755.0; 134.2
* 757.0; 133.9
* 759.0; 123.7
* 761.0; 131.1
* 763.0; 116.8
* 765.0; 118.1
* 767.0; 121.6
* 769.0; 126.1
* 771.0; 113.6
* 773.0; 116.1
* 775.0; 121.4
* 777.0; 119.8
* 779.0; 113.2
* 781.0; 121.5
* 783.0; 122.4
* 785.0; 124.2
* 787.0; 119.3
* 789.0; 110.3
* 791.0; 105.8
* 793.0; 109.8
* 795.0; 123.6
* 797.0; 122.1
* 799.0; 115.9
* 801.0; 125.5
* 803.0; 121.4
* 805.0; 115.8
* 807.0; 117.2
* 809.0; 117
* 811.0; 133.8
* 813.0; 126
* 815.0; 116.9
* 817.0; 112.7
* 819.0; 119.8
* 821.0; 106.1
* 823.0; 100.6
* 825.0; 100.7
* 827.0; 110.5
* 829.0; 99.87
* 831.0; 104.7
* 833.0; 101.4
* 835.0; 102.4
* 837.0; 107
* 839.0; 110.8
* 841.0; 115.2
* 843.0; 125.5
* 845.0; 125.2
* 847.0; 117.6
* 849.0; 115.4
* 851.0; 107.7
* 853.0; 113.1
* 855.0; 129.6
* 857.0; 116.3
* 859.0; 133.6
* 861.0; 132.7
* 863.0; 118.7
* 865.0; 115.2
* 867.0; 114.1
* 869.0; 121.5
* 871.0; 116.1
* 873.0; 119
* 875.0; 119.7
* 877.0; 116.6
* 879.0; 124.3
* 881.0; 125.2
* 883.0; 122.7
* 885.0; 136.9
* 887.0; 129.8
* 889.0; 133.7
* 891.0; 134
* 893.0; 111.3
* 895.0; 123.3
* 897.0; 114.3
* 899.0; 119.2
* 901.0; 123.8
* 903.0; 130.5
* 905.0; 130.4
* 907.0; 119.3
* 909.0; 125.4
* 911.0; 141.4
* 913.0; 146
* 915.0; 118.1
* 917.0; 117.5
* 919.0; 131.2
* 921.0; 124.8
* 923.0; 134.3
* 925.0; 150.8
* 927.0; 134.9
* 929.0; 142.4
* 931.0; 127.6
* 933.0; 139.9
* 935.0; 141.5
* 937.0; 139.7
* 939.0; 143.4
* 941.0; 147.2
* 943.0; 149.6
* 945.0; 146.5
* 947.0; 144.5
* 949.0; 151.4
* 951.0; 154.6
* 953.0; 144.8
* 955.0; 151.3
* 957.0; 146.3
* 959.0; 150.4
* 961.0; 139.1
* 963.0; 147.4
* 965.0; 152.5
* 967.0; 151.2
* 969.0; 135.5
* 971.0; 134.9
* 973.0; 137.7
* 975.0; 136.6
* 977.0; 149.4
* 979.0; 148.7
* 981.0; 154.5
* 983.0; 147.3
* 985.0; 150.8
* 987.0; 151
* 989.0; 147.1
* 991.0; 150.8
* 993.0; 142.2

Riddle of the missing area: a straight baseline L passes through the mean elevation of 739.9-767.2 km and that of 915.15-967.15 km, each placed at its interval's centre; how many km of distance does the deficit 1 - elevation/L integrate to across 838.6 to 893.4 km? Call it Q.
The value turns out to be 5.82 km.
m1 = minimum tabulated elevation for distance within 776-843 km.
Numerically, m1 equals 99.87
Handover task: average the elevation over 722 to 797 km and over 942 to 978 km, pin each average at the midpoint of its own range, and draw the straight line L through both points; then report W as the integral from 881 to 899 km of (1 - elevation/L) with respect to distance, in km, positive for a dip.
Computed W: 1.6 km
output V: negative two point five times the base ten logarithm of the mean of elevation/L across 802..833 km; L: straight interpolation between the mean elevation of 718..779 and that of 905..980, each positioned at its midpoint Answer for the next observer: 0.15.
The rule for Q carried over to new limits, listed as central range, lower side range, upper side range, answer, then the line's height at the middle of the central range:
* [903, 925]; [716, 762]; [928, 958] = 1.9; 142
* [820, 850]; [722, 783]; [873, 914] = 3.7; 125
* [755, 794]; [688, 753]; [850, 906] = 1.4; 124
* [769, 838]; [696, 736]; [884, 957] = 6.9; 128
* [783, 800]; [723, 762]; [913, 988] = 1.7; 130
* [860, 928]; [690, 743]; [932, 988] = 6.9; 140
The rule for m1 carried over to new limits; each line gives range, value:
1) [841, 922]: 107.7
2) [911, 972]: 117.5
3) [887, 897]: 111.3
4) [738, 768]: 116.8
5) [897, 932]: 114.3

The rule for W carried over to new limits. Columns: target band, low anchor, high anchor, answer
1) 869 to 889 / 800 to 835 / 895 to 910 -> -0.5 km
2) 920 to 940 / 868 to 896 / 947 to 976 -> -0.2 km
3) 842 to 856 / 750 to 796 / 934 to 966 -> 1.4 km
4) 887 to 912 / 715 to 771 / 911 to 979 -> 2.2 km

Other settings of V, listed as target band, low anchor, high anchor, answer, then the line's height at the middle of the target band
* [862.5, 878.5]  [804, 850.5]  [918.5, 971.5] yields 0.06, 124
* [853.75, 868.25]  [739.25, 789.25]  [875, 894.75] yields 0.02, 125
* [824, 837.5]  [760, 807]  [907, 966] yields 0.21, 126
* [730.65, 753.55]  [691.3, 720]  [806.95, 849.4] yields -0.04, 120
